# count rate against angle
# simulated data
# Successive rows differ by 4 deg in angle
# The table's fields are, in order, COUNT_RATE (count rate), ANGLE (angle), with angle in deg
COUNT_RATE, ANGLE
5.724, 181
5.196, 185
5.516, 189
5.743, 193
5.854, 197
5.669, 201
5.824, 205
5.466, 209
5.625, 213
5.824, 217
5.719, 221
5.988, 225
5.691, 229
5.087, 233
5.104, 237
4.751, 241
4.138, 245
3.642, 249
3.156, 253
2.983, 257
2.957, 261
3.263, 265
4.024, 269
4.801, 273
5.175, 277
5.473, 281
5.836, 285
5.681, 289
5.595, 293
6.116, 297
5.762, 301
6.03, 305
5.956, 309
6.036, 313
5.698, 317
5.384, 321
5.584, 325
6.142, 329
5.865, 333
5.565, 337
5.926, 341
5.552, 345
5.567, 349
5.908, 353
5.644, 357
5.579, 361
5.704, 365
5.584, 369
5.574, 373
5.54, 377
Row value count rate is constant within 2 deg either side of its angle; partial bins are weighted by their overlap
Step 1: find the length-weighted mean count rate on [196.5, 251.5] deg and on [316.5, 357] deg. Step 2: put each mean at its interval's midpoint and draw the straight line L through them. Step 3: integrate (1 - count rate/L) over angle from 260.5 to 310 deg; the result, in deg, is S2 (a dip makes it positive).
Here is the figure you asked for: 3.1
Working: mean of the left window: 5.28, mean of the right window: 5.72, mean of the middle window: 5.18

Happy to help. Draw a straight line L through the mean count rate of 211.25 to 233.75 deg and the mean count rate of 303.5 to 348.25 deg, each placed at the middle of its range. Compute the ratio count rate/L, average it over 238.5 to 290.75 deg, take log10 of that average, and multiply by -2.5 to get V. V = 0.31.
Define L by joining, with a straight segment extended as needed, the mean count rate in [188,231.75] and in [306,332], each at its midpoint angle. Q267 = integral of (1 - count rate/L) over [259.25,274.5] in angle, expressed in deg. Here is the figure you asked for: 5.4 deg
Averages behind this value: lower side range 5.71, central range 3.74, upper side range 5.81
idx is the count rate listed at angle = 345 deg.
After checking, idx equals 5.552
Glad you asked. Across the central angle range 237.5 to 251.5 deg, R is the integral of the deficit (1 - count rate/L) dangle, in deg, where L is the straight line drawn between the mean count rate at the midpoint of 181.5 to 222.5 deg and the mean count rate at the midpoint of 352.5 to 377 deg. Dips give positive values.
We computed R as 3.5 deg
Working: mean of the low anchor 5.65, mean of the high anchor 5.64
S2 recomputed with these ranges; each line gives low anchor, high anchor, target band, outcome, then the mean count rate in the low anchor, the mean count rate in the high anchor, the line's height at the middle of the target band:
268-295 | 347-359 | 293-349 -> -3.0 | 5.27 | 5.71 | 5.51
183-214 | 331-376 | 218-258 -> 6.6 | 5.61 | 5.68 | 5.63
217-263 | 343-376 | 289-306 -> -2.6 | 4.53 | 5.64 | 5.06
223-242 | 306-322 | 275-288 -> 0.3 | 5.35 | 5.81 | 5.63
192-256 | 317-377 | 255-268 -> 5.3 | 5.16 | 5.68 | 5.32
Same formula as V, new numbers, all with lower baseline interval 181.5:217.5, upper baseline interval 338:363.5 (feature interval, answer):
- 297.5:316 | -0.05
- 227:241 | 0.09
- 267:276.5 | 0.24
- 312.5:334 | -0.02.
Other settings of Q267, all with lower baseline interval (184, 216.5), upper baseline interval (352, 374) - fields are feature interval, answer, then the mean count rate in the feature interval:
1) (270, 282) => 1.31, 5.03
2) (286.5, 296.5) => -0.13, 5.72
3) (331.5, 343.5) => -0.25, 5.77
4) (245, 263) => 7.50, 3.29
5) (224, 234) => 0.07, 5.6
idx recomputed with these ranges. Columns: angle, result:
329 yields 6.142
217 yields 5.824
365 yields 5.704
